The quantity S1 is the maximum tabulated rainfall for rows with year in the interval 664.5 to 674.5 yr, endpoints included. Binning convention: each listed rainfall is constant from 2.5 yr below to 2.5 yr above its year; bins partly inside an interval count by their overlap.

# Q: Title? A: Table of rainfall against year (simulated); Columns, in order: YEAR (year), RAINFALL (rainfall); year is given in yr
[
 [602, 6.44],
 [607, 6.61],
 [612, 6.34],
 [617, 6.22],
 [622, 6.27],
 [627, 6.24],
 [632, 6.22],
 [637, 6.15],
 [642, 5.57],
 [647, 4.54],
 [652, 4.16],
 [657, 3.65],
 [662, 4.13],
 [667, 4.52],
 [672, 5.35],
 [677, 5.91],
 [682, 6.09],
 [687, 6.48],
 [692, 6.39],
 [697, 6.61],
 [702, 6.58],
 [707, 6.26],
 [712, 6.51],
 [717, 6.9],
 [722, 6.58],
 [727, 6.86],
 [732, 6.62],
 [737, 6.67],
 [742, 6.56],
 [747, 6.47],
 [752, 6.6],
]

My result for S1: 5.35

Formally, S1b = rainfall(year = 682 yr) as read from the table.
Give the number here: 6.09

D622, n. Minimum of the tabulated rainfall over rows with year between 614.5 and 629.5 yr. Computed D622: 6.22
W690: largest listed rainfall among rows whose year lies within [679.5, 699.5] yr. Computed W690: 6.61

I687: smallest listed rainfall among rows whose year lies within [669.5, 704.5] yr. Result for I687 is 5.35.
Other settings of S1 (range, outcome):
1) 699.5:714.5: 6.58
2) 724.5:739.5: 6.86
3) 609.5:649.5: 6.34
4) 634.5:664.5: 6.15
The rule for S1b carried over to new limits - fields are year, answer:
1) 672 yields 5.35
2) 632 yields 6.22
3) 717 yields 6.9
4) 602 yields 6.44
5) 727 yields 6.86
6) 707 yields 6.26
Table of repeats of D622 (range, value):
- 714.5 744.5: 6.56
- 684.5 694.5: 6.39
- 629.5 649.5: 4.54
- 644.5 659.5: 3.65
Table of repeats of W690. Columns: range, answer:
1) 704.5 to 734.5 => 6.9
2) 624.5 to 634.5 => 6.24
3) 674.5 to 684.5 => 6.09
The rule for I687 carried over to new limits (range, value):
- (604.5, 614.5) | 6.34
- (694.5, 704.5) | 6.58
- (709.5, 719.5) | 6.51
